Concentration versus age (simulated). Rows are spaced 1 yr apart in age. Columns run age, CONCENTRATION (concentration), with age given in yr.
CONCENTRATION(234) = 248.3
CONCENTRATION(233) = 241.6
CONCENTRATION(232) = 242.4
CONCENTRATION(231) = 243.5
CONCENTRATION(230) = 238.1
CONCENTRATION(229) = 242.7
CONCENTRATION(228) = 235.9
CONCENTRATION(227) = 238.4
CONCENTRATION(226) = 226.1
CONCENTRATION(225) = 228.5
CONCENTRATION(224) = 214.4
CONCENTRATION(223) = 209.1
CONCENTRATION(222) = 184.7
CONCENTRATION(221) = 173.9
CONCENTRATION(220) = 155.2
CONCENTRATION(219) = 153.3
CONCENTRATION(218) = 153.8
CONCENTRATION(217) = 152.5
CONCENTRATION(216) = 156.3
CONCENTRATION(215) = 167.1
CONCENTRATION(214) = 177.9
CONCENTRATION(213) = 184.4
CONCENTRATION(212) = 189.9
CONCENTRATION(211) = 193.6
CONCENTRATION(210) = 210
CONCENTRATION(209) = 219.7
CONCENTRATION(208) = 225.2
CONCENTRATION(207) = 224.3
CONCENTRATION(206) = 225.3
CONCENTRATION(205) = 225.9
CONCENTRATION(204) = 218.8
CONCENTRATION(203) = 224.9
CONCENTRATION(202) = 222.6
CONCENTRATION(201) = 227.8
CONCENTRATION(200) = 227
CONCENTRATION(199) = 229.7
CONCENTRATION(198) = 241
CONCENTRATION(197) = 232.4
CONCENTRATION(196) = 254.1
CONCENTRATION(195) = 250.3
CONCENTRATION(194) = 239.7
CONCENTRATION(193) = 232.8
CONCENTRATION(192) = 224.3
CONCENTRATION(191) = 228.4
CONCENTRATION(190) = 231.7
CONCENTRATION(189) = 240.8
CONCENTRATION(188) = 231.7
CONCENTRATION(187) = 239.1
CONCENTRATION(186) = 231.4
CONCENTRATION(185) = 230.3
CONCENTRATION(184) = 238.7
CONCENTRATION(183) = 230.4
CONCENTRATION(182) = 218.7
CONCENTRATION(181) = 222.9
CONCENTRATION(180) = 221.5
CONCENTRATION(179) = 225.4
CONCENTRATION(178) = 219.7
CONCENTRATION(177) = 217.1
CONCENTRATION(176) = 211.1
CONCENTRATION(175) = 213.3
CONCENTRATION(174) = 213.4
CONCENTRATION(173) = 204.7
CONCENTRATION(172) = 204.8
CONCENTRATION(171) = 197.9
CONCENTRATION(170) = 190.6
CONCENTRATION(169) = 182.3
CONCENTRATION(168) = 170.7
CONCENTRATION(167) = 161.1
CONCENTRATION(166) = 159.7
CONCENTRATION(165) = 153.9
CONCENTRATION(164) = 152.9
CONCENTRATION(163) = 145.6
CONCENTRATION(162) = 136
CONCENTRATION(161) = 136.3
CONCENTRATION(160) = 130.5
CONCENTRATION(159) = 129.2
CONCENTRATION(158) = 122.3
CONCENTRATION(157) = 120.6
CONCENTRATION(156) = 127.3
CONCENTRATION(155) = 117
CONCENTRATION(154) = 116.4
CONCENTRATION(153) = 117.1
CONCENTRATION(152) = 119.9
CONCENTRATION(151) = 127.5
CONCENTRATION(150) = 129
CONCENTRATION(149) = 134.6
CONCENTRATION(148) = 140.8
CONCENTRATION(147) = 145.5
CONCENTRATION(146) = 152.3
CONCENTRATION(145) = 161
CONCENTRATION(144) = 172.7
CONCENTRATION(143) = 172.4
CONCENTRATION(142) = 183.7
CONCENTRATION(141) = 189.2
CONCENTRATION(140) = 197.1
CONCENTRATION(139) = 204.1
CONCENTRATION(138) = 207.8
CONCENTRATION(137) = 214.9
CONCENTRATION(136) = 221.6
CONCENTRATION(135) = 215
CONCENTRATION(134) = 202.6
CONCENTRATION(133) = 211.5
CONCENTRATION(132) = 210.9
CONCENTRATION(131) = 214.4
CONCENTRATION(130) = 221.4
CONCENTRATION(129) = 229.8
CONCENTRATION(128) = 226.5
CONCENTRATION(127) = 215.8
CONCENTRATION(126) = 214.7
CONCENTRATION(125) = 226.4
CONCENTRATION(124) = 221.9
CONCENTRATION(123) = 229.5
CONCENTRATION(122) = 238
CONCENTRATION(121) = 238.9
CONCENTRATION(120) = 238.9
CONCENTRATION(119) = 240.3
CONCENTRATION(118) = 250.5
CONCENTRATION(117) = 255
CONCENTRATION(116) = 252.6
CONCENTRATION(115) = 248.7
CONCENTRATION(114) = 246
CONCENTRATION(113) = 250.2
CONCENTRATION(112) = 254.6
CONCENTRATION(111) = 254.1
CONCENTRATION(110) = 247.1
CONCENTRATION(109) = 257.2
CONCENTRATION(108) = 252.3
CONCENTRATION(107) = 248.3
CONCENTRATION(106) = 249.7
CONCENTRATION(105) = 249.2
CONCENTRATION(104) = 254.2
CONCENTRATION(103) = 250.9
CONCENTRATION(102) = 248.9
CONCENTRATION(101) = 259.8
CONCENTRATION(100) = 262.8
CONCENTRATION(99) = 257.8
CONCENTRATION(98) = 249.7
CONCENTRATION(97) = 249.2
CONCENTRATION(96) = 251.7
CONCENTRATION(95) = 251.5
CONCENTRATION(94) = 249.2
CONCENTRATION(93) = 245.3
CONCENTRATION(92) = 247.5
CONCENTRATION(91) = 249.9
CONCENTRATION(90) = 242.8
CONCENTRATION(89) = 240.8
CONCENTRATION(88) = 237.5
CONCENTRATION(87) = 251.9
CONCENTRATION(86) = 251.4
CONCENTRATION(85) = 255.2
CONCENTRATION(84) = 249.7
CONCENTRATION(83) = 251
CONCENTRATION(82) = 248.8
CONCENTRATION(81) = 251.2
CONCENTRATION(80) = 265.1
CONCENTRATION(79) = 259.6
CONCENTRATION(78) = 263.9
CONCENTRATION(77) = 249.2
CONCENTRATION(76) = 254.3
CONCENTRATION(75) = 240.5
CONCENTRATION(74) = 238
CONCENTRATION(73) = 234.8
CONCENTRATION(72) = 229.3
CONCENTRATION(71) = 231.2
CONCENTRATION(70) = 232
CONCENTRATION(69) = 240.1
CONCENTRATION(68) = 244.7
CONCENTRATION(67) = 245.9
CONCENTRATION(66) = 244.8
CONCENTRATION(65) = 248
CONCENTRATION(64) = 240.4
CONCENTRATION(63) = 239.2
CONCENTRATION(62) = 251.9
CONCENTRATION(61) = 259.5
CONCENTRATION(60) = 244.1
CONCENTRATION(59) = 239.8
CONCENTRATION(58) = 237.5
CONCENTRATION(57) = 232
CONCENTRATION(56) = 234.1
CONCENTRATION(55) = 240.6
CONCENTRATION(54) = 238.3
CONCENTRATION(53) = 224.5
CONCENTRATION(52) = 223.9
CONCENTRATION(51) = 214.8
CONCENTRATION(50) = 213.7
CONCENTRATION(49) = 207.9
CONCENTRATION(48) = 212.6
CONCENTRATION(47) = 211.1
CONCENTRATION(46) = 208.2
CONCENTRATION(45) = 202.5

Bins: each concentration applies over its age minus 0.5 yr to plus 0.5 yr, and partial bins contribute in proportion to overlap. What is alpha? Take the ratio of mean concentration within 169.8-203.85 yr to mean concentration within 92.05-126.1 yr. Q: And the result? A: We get 0.9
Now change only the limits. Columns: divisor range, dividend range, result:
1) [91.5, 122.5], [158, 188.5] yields 0.77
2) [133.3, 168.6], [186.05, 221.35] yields 1.35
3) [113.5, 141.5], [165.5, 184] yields 0.91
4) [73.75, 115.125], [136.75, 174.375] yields 0.63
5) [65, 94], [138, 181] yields 0.67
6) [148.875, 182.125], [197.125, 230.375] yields 1.24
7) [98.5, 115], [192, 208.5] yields 0.92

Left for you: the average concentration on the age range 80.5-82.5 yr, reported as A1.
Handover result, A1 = 250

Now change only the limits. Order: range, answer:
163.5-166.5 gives 156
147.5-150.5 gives 135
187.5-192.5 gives 231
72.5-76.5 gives 242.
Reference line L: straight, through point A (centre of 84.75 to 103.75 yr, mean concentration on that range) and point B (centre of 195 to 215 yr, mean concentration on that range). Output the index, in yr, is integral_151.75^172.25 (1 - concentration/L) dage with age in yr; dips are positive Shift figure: 7.4 yr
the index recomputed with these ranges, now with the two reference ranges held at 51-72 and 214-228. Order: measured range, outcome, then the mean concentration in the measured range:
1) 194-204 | -2.0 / 234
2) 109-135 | -1.7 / 234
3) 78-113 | -3.7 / 252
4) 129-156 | 5.0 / 173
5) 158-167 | 2.8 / 143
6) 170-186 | -1.3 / 218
